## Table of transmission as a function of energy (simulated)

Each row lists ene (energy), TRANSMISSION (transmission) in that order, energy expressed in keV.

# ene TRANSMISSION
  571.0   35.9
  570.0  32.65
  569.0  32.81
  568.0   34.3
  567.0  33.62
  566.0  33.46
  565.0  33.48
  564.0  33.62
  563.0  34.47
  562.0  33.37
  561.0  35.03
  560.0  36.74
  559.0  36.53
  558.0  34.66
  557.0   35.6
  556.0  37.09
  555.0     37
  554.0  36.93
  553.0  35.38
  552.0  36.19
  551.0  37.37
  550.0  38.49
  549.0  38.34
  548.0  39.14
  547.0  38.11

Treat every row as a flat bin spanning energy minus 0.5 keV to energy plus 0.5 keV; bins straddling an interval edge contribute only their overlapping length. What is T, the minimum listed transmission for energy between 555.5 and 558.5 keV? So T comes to 34.66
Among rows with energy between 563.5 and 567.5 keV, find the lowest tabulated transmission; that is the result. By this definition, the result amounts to 33.46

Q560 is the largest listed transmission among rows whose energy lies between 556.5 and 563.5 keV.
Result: 36.74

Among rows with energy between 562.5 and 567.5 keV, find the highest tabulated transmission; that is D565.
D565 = 34.47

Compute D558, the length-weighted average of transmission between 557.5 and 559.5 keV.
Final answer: 35.6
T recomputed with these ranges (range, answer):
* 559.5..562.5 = 33.37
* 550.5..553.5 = 35.38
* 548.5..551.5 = 37.37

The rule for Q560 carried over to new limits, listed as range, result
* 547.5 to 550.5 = 39.14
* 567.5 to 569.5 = 34.3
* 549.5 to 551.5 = 38.49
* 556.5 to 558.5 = 35.6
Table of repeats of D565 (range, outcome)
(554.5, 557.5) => 37.09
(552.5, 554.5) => 36.93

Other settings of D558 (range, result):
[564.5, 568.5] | 33.7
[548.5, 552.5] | 37.6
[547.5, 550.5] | 38.7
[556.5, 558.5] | 35.1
